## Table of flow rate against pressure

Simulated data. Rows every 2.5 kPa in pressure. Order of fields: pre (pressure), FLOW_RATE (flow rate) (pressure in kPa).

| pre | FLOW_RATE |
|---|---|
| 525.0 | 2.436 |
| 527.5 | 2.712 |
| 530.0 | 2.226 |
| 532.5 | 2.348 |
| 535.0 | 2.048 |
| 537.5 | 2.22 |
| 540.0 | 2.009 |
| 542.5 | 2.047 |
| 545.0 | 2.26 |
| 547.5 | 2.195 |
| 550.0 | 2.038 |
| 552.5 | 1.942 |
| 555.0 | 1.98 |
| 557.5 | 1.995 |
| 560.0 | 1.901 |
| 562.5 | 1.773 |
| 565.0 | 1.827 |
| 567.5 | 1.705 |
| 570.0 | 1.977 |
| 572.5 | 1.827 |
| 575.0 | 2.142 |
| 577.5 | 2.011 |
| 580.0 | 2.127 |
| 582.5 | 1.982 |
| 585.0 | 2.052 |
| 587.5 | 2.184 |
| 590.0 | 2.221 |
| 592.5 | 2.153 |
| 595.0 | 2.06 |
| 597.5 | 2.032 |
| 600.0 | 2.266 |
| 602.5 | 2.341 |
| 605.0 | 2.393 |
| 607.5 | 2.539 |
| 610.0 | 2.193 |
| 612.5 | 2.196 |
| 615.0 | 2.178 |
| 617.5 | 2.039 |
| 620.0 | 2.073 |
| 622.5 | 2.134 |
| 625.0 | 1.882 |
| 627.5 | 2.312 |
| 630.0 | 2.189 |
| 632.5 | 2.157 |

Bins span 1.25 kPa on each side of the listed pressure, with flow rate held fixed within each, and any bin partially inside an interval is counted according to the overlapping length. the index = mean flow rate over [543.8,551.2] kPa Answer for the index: 2.16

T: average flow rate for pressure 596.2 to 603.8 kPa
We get 2.21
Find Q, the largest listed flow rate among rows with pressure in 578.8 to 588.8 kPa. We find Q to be 2.184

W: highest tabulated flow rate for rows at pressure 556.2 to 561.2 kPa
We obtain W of 1.995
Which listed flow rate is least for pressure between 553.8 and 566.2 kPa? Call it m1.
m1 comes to 1.773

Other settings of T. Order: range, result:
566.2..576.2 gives 1.91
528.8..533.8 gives 2.29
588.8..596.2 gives 2.14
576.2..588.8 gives 2.07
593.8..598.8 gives 2.05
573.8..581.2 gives 2.09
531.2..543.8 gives 2.14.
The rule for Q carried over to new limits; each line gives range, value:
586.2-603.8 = 2.341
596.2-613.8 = 2.539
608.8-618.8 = 2.196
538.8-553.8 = 2.26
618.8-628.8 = 2.312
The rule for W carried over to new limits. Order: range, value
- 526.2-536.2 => 2.712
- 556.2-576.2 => 2.142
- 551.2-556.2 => 1.98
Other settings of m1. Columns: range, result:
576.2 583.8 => 1.982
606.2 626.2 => 1.882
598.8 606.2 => 2.266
